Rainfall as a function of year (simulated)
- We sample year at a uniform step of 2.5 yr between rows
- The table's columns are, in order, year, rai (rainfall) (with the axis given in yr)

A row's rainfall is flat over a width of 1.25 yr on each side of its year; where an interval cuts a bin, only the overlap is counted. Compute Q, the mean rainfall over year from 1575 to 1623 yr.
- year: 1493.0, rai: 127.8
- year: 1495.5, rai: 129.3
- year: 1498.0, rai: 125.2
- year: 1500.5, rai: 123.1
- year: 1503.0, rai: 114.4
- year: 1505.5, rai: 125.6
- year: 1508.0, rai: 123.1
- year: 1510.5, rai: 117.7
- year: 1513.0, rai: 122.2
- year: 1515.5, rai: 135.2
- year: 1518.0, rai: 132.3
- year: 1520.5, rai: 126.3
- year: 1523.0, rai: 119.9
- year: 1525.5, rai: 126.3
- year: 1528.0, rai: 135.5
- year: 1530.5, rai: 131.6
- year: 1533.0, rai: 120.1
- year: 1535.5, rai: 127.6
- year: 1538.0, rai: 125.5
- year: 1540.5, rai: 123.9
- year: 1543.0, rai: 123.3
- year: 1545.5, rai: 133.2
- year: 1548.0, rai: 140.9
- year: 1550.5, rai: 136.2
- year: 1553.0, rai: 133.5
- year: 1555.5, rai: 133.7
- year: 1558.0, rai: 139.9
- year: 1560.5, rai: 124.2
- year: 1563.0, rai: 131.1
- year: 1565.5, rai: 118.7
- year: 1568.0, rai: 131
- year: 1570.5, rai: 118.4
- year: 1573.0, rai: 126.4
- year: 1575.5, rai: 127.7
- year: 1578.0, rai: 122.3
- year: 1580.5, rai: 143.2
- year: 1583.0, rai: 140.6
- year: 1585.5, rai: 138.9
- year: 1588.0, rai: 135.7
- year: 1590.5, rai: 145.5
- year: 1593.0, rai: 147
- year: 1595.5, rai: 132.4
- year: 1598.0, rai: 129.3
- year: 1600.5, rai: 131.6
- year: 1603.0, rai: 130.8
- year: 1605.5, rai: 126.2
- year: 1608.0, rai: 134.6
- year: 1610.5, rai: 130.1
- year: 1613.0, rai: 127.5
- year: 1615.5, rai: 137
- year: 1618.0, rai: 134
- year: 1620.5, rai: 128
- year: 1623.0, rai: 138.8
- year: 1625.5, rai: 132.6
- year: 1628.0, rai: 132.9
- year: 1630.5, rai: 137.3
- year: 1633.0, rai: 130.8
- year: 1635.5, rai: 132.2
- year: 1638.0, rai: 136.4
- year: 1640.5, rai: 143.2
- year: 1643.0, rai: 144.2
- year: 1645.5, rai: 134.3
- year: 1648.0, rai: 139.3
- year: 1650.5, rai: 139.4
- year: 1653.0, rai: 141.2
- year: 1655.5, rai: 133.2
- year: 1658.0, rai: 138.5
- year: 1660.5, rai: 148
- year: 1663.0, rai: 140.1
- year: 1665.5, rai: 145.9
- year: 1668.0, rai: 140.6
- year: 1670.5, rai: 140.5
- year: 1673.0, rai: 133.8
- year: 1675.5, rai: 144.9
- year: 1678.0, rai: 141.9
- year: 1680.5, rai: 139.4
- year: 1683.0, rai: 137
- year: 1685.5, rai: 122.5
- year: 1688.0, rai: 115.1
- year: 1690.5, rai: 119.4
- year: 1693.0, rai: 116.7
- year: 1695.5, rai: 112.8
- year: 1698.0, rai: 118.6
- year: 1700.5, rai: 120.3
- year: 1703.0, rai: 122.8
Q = 134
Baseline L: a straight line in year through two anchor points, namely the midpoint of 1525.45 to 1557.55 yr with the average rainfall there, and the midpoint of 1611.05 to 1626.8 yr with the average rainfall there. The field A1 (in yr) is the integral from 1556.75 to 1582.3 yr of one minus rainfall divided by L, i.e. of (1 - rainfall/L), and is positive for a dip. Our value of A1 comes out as 0.5 yr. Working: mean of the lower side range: 130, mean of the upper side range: 133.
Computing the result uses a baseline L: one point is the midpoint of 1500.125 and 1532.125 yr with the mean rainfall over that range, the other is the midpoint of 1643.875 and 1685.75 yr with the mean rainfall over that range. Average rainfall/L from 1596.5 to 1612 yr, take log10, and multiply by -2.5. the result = 0.03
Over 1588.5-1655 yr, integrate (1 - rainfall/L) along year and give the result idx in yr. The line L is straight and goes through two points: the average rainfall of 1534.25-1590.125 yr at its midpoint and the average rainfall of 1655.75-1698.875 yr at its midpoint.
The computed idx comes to -1.7 yr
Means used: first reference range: 131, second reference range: 133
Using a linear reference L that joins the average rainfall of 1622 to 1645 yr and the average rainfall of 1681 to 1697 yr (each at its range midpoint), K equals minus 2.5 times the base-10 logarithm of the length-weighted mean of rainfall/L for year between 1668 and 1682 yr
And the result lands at -0.12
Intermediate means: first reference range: 136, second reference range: 121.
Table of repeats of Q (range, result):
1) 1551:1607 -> 132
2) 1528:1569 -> 130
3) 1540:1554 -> 132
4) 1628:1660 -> 138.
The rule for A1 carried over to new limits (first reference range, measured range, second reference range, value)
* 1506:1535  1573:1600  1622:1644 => -0.70 yr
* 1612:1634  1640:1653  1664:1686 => -0.39 yr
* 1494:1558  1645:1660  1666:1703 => -1.12 yr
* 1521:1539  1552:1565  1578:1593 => 0.16 yr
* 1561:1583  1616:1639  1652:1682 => 0.28 yr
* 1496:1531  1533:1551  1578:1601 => 0.13 yr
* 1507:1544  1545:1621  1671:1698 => -3.45 yr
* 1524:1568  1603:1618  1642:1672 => 0.51 yr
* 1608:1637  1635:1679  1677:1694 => -3.43 yr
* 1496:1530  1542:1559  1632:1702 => -0.94 yr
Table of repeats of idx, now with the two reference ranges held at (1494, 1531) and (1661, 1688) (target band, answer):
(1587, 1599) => -0.6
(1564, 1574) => 0.5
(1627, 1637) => 0.1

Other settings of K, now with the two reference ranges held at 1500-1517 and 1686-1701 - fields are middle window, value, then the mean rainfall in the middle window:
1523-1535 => -0.04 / 127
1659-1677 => -0.20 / 142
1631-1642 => -0.14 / 136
